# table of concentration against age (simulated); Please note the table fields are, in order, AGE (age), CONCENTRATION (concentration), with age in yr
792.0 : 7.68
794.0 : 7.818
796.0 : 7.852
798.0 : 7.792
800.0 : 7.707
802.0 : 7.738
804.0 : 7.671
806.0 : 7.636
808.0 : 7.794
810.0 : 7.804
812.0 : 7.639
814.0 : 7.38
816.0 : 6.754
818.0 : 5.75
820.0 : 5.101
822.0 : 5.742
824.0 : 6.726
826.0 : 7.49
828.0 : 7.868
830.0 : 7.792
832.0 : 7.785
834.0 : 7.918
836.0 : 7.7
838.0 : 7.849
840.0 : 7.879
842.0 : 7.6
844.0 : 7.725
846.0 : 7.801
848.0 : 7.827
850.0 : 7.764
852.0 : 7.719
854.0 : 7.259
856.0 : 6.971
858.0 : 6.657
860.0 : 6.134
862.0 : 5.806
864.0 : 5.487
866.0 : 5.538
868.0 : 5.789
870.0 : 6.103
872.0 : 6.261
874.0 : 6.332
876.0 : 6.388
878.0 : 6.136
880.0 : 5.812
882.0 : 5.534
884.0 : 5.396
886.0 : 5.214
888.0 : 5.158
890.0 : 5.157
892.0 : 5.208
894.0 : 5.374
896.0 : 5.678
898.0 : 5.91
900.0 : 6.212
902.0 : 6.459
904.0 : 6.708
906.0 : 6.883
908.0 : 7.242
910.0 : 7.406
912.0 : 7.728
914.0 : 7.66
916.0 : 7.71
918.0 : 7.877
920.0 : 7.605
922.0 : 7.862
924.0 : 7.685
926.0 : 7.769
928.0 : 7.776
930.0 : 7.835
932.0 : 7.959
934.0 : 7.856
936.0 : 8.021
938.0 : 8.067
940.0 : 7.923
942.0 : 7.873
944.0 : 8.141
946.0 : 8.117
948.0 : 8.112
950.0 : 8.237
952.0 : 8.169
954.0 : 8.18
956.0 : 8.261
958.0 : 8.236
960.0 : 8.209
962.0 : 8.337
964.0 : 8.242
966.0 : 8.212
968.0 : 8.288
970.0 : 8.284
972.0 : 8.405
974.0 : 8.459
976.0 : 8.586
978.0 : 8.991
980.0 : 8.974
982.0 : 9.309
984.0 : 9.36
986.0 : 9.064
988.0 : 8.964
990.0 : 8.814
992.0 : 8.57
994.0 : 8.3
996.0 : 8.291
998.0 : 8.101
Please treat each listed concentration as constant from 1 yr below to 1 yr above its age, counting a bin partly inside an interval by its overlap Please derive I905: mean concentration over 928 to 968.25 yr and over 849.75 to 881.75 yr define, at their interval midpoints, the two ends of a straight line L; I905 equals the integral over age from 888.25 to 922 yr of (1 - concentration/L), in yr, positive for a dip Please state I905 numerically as 2.5 yr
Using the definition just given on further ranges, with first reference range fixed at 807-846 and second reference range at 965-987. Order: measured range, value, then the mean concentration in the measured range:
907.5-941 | 1.9 yr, 7.77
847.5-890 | 8.2 yr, 6.21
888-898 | 3.2 yr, 5.39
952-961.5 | 0.4 yr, 8.22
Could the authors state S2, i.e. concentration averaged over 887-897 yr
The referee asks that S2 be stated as 5.32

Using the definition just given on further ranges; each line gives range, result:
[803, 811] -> 7.73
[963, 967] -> 8.23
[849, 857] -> 7.43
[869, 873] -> 6.18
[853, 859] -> 6.96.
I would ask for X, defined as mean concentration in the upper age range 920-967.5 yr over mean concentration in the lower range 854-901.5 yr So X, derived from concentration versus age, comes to 1.37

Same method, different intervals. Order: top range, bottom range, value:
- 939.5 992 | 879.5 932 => 1.27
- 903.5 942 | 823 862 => 1.03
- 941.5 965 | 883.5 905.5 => 1.43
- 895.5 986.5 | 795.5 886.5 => 1.14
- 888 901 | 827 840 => 0.71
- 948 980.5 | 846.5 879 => 1.28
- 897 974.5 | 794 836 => 1.06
